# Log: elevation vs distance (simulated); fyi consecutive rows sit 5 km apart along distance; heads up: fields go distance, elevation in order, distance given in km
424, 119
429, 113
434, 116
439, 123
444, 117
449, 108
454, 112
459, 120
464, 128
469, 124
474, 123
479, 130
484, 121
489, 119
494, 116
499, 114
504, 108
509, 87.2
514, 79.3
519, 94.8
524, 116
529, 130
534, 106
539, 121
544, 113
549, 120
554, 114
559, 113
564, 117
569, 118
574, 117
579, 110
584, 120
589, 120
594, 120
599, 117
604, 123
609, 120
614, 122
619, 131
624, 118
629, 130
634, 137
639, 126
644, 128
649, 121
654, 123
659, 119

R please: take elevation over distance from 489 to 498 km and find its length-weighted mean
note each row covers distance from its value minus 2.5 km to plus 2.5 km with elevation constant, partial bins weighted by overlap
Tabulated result 116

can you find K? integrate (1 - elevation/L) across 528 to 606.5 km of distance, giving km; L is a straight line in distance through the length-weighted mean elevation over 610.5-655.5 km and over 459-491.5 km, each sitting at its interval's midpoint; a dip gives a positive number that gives 5.0 km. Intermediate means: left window 124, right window 126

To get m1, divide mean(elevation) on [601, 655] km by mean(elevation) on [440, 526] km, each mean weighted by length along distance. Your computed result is 1.1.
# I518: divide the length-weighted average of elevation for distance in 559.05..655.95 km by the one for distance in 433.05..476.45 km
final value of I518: 1.02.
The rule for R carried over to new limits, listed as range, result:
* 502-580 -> 110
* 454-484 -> 124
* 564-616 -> 119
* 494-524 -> 99.9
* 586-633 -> 123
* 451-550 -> 114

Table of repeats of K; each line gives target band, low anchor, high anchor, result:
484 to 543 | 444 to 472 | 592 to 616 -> 5.0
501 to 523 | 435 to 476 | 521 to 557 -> 4.3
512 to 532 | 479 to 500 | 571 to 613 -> 2.2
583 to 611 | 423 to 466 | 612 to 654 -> 1.1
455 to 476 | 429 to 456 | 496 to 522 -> -2.7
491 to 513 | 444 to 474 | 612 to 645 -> 2.9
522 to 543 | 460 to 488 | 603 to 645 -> 1.2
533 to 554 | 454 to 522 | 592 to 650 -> 0.4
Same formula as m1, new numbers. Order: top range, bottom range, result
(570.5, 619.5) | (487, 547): 1.10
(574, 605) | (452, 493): 0.97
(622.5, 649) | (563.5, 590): 1.09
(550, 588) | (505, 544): 1.10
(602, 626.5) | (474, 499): 1.02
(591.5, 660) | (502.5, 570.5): 1.13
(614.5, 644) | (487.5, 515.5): 1.23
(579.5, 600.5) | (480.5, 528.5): 1.10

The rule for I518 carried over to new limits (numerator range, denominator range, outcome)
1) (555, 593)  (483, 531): 1.08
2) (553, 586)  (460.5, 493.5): 0.94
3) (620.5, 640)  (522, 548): 1.09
